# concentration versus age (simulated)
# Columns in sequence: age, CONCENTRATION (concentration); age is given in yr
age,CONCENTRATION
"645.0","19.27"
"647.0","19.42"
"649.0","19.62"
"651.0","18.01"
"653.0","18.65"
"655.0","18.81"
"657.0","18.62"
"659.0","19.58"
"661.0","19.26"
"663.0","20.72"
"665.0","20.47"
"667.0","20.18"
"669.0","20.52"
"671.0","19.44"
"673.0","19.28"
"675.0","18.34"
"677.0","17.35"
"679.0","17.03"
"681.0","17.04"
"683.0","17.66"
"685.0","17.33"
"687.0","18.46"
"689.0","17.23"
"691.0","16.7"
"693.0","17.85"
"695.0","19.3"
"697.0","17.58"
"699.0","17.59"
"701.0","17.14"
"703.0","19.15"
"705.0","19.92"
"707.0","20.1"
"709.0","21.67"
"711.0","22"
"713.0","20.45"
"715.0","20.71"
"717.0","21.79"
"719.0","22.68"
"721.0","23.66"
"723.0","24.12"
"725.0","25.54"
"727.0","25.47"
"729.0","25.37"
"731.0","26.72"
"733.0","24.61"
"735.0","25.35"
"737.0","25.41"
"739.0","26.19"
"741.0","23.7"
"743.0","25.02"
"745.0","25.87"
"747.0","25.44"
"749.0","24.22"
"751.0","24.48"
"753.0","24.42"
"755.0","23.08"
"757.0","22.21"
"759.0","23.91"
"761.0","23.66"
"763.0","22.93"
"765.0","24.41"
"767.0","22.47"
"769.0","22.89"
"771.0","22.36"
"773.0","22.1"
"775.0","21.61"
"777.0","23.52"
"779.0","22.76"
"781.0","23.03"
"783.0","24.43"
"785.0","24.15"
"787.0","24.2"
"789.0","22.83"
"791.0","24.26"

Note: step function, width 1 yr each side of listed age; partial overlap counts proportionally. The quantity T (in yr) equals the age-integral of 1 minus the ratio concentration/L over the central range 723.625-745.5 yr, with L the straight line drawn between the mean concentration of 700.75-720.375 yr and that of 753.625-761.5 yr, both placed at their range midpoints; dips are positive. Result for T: -3.3 yr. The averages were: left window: 20.8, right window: 23.2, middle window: 25.4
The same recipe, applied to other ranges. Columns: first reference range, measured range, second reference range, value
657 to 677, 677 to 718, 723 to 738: 6.6 yr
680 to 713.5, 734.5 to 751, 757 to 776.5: -2.8 yr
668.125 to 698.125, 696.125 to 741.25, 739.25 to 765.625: -2.5 yr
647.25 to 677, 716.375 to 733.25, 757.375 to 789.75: -2.3 yr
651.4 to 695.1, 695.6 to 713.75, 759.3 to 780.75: 0.5 yr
